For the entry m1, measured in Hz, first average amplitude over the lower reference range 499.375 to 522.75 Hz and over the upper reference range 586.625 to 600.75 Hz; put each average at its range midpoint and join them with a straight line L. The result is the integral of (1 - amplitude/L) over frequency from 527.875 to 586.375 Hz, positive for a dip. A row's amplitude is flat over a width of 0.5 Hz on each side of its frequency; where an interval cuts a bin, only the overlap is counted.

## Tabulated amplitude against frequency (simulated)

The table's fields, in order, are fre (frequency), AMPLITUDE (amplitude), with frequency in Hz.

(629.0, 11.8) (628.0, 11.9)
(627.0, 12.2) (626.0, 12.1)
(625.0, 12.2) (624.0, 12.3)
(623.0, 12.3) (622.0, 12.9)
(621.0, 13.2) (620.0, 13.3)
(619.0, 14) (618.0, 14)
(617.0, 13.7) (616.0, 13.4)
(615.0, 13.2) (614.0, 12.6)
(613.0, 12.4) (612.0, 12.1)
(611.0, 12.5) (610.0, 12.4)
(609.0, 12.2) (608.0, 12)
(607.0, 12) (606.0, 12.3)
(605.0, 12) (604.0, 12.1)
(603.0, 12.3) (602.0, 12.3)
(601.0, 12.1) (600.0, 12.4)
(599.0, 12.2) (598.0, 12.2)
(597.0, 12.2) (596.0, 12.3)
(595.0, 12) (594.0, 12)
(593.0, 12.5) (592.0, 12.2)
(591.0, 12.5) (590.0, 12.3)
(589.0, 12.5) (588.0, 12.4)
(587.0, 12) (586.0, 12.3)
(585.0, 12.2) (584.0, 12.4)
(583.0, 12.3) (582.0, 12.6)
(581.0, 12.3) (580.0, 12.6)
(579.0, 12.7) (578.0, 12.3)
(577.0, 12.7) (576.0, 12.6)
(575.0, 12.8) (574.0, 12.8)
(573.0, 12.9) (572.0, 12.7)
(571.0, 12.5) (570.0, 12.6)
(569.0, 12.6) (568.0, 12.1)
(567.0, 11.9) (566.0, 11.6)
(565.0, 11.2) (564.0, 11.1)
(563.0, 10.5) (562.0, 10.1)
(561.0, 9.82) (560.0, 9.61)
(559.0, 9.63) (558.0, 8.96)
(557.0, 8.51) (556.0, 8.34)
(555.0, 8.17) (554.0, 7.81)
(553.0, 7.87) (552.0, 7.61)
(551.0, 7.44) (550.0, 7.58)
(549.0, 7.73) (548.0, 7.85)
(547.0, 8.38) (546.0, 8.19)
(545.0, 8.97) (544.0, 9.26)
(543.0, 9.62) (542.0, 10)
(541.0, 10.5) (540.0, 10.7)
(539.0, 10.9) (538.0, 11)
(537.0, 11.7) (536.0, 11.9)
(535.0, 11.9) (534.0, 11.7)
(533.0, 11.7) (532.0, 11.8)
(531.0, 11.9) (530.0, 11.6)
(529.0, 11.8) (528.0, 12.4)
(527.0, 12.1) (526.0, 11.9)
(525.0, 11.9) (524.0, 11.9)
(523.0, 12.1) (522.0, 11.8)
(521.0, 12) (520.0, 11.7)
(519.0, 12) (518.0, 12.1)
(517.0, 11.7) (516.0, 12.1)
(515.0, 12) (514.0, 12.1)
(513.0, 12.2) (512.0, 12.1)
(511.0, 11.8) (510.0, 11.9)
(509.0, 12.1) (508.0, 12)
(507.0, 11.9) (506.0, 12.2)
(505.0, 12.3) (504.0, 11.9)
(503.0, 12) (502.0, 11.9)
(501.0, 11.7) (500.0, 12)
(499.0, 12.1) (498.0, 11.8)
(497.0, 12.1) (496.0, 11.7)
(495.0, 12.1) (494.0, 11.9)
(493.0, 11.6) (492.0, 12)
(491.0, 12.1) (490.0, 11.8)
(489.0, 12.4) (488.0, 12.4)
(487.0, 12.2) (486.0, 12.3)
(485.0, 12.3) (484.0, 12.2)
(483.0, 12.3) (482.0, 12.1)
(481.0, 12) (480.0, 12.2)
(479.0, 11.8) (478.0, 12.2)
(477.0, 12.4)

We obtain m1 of 6.52 Hz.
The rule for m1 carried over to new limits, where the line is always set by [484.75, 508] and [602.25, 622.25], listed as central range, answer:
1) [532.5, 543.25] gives 1.04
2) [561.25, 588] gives 0.74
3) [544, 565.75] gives 6.17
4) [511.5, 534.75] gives 0.47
